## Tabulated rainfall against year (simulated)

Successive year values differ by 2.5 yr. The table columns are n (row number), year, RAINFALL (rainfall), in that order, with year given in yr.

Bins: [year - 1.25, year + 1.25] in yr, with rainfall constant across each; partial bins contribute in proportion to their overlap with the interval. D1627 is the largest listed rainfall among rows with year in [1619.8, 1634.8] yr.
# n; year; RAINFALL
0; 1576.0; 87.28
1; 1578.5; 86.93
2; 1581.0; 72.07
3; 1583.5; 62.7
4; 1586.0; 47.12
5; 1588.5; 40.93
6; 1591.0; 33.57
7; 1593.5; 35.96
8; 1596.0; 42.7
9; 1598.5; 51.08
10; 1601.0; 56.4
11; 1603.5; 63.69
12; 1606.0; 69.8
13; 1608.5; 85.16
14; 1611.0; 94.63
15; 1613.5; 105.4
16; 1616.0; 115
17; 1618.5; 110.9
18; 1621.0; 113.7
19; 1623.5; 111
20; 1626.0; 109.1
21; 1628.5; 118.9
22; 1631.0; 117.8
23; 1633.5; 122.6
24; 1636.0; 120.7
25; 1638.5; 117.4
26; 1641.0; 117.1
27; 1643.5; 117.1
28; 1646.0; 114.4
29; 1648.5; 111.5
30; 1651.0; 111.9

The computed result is 122.6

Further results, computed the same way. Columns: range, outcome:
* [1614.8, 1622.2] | 115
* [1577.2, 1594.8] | 86.93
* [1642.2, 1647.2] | 117.1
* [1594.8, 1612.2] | 94.63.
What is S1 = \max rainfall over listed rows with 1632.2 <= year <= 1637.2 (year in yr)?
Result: 122.6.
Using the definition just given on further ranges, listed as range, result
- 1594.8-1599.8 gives 51.08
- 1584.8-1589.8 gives 47.12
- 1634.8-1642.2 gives 120.7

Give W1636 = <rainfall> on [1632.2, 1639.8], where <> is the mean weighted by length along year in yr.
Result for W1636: 120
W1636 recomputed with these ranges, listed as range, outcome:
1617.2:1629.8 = 113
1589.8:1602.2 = 43.9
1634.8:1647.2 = 117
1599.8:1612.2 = 73.9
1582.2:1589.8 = 50.3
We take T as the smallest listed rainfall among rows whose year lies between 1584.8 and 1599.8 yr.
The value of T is 33.57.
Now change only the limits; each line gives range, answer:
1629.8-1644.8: 117.1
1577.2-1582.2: 72.07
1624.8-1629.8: 109.1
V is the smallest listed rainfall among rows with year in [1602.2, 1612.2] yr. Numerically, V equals 63.69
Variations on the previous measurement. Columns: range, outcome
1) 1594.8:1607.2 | 42.7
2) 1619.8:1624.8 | 111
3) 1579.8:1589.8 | 40.93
